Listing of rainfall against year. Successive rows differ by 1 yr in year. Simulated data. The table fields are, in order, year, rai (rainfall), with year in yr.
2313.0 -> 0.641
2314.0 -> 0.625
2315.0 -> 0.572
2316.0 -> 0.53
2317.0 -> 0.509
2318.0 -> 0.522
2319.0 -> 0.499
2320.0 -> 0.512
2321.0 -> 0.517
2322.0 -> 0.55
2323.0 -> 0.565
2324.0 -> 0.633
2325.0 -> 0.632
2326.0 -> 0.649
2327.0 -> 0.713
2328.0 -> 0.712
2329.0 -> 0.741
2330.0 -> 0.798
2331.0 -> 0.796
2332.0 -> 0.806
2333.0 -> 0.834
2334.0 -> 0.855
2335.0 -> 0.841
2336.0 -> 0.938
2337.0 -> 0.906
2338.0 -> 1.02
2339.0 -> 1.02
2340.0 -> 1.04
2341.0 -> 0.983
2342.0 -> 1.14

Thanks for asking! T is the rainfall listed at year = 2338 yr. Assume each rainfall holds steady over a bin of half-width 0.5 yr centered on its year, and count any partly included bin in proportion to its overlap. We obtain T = 1.02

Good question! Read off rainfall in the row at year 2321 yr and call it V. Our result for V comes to 0.517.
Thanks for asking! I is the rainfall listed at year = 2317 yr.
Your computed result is 0.509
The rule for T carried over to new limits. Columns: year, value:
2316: 0.53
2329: 0.741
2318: 0.522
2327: 0.713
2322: 0.55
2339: 1.02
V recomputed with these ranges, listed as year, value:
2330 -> 0.798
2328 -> 0.712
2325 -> 0.632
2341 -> 0.983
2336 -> 0.938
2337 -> 0.906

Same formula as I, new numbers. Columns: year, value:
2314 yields 0.625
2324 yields 0.633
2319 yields 0.499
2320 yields 0.512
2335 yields 0.841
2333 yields 0.834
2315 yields 0.572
